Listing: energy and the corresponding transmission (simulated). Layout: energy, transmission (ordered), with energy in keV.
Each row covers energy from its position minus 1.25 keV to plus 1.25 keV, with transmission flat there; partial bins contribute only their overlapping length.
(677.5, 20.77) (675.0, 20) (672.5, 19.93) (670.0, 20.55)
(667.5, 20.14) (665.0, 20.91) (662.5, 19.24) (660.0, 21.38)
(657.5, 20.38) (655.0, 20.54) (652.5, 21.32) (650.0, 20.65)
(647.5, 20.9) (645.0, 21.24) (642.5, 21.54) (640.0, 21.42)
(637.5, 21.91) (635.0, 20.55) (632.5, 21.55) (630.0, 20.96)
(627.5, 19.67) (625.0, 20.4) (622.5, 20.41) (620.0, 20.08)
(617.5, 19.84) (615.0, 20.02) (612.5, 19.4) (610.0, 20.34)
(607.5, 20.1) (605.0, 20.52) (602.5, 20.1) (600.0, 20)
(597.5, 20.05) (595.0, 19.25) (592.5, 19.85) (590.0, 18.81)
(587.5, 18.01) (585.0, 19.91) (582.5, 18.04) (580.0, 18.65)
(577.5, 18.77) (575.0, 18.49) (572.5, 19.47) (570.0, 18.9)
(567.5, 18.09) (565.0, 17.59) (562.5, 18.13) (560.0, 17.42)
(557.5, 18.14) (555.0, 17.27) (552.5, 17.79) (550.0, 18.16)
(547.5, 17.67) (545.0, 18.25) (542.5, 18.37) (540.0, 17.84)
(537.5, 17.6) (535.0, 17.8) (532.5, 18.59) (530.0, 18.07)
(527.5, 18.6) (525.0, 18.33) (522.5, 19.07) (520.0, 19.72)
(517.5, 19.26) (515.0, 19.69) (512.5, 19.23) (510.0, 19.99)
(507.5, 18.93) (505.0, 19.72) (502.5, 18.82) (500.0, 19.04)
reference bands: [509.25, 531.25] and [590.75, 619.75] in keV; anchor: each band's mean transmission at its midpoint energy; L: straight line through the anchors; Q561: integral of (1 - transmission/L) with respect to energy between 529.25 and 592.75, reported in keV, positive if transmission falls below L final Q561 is 4.0 keV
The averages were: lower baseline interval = 19.1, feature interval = 18.3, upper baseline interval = 19.9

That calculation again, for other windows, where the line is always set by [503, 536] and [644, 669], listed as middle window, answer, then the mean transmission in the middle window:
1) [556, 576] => 1.3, 18.3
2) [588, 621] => 0.3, 19.8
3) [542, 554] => 0.8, 18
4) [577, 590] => 0.7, 18.7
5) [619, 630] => 0.0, 20.2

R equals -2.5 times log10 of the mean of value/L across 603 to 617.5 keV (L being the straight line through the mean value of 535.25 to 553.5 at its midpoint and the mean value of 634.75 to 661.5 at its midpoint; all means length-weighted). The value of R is -0.007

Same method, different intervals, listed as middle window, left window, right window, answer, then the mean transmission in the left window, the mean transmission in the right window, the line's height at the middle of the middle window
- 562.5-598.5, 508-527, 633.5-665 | 0.07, 19.3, 20.9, 20.1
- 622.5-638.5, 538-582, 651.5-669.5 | -0.05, 18.2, 20.5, 19.8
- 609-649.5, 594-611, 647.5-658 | -0.01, 20.1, 20.8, 20.4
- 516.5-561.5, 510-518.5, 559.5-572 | 0.04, 19.5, 18.1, 18.8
